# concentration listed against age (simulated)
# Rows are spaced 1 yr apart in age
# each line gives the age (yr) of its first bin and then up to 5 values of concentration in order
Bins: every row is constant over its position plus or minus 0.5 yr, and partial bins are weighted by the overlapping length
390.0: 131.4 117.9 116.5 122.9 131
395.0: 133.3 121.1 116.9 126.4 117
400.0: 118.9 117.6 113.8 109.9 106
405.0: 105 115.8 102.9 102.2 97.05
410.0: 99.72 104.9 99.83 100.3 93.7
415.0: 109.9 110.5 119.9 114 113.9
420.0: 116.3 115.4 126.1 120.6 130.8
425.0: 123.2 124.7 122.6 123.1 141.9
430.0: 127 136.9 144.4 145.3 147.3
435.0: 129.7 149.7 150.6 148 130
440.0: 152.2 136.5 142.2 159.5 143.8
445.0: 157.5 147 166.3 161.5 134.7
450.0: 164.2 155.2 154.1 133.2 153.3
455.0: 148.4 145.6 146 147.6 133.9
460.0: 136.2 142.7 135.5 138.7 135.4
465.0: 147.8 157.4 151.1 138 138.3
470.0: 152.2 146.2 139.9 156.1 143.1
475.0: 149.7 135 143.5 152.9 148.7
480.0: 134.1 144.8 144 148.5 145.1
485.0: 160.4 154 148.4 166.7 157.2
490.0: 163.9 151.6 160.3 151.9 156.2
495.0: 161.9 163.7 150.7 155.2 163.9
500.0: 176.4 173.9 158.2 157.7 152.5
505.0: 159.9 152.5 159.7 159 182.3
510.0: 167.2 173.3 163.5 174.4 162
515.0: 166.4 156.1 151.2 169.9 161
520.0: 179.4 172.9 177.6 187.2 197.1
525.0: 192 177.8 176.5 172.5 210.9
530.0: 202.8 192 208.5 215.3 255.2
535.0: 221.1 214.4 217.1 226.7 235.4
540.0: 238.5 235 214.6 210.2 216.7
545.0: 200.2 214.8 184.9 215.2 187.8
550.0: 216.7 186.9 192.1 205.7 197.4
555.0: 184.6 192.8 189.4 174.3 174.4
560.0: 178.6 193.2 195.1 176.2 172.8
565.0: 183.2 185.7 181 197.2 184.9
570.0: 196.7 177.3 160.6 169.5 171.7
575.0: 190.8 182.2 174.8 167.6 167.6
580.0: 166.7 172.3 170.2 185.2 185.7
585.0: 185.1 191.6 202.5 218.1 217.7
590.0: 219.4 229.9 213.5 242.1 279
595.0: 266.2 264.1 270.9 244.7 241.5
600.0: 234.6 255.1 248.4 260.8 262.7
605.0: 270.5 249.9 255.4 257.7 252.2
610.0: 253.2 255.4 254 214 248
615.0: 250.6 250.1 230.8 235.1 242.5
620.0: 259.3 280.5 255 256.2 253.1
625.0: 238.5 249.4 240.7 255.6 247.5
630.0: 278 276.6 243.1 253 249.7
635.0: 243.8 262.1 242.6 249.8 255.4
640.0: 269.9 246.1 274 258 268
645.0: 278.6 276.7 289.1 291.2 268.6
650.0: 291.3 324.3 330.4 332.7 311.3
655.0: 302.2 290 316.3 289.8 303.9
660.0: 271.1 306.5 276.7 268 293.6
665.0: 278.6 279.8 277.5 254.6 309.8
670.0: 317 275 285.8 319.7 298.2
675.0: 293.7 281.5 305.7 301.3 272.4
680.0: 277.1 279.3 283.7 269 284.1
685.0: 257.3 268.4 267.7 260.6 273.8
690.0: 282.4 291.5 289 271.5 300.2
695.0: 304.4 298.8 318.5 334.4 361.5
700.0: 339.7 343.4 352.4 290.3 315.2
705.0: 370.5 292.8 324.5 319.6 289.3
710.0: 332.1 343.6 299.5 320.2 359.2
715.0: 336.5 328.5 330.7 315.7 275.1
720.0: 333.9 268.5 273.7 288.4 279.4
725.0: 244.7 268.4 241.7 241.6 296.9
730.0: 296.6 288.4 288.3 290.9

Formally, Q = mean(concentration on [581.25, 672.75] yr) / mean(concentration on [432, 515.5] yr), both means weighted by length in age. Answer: 1.71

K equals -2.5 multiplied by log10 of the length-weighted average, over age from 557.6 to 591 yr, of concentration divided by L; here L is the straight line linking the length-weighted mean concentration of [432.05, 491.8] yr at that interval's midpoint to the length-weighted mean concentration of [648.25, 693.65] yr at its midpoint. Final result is 0.21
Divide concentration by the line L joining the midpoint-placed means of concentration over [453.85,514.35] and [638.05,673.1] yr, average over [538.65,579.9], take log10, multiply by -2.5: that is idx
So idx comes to 0.10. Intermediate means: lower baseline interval 153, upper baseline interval 287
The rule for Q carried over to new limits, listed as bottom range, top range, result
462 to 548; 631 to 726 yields 1.70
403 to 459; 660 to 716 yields 2.29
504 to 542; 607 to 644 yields 1.34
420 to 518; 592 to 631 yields 1.70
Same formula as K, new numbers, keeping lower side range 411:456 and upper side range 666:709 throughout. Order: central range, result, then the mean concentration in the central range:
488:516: 0.105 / 162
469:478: 0.103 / 146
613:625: 0.020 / 249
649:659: -0.117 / 307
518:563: 0.020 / 199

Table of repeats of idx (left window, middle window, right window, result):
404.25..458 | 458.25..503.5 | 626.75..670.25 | 0.098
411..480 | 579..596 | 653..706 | 0.121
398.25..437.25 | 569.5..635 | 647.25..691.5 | 0.066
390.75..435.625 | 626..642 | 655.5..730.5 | 0.019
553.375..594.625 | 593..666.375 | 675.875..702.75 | -0.109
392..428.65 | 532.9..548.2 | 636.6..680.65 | -0.078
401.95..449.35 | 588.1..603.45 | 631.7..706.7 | -0.022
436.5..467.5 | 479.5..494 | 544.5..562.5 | 0.073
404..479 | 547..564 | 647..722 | 0.118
